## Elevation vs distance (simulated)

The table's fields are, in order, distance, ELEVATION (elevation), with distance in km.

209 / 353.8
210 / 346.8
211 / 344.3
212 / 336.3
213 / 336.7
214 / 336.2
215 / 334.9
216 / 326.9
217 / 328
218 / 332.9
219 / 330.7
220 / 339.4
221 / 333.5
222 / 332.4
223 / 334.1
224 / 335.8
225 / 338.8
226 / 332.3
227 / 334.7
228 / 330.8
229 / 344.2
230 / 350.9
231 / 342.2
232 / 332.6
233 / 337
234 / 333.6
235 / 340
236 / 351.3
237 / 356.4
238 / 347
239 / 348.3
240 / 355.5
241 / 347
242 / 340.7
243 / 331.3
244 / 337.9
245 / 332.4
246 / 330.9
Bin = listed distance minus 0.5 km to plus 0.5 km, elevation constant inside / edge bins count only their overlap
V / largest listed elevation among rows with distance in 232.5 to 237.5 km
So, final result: 356.4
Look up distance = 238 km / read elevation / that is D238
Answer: 347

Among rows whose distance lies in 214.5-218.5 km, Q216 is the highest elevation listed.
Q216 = 334.9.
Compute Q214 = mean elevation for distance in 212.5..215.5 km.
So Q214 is 336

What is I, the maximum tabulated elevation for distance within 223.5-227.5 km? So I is 338.8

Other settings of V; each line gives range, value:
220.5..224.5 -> 335.8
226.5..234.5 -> 350.9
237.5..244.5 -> 355.5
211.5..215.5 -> 336.7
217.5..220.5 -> 339.4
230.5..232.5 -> 342.2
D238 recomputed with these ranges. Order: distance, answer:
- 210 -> 346.8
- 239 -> 348.3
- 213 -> 336.7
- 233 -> 337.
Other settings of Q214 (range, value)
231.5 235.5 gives 336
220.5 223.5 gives 333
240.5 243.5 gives 340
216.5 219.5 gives 331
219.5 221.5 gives 336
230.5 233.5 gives 337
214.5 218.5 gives 331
